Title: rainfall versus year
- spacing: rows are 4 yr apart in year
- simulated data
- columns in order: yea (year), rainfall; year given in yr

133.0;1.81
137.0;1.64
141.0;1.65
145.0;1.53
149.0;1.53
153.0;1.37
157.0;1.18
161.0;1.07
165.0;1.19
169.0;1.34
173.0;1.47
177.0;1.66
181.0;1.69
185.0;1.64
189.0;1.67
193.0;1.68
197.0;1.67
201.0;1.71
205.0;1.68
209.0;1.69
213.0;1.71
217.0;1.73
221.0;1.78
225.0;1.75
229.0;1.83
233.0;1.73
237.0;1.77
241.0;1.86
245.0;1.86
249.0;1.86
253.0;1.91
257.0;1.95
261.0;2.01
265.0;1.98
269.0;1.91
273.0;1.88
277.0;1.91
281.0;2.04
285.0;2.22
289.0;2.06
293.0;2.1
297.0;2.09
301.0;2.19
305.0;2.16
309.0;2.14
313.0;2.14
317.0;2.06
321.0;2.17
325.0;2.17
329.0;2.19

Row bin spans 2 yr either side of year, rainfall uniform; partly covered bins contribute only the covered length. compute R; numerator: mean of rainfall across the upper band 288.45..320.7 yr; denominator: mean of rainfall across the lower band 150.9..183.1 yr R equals 1.55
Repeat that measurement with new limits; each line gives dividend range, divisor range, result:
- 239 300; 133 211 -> 1.29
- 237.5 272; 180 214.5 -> 1.14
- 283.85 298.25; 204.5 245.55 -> 1.20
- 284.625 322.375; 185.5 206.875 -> 1.27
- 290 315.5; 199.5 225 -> 1.24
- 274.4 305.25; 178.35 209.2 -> 1.24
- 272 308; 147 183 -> 1.50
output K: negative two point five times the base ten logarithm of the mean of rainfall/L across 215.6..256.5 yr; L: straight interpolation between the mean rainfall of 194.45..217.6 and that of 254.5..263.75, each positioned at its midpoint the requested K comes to 0.02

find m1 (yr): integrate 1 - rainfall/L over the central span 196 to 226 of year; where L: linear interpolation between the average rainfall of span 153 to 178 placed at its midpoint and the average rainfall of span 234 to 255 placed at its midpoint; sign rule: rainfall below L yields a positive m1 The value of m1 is -1.8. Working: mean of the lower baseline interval 1.31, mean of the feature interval 1.72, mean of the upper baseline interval 1.85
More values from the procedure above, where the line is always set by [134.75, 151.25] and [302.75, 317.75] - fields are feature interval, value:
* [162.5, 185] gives 2.8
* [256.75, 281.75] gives 0.6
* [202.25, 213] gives 0.6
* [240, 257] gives 0.4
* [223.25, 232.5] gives 0.4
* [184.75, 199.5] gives 0.7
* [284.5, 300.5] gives -0.3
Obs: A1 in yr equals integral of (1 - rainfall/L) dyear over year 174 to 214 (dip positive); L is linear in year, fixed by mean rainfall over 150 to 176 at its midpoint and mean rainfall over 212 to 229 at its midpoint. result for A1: -3.5 yr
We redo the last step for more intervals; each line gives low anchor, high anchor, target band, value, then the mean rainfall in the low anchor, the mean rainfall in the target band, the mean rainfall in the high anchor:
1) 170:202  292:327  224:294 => 0.3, 1.64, 1.92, 2.14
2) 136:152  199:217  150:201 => 4.9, 1.57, 1.48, 1.7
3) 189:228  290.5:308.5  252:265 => -0.1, 1.71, 1.96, 2.13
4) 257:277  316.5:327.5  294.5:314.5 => -0.6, 1.94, 2.14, 2.15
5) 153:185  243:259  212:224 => -0.4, 1.39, 1.74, 1.9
